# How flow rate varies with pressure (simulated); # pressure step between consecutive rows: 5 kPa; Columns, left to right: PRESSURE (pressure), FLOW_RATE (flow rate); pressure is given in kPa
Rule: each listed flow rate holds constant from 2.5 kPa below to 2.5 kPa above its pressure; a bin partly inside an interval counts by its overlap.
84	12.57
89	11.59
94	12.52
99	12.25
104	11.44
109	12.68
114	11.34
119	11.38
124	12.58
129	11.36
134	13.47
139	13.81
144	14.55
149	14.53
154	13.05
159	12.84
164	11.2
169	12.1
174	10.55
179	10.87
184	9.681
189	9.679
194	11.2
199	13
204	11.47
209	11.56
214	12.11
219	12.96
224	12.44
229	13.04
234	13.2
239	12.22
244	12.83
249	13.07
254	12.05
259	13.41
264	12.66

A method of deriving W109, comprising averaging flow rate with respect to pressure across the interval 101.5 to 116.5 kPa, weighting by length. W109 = 11.8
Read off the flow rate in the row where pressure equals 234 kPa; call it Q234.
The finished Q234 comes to 13.2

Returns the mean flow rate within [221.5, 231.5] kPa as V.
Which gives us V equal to 12.7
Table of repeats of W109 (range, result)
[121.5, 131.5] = 12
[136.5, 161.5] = 13.8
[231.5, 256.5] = 12.7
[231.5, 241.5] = 12.7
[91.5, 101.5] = 12.4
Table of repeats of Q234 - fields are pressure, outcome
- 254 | 12.05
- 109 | 12.68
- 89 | 11.59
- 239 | 12.22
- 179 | 10.87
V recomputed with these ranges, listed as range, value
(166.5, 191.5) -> 10.6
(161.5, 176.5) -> 11.3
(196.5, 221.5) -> 12.2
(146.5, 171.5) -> 12.7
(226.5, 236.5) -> 13.1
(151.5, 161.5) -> 12.9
